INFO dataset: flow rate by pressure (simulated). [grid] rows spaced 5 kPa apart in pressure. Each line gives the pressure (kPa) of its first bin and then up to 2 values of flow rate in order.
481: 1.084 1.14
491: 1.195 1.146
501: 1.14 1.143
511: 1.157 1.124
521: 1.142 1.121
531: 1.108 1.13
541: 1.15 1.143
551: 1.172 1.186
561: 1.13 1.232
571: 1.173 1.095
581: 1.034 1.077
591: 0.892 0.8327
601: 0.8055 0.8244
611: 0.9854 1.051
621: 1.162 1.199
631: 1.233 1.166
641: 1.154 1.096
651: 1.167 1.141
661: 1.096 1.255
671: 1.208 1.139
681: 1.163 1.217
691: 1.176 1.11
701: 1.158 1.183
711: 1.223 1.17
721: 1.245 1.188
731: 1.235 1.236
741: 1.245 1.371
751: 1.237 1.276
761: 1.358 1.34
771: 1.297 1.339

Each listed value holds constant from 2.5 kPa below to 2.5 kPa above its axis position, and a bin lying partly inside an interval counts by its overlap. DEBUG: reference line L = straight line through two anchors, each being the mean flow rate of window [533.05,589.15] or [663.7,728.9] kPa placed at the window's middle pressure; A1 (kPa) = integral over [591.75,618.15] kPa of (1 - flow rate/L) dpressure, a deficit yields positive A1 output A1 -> 5.84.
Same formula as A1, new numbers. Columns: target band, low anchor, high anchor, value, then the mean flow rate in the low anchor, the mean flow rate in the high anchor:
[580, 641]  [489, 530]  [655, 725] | 7.2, 1.14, 1.18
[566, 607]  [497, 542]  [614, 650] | 5.6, 1.13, 1.15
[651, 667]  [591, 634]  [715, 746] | -0.9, 1.01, 1.23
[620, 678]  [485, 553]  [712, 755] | 1.7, 1.14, 1.24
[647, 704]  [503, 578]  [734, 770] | 3.5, 1.15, 1.3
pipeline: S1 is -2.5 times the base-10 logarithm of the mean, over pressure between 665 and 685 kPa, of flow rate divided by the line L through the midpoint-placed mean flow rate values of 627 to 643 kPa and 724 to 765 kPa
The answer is 0.03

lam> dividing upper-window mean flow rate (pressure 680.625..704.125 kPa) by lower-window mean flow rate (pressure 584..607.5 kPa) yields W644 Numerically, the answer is 1.32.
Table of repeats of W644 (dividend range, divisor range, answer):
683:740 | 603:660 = 1.08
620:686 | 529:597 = 1.06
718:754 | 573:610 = 1.33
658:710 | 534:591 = 1.04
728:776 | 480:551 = 1.13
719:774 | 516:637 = 1.18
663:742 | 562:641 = 1.13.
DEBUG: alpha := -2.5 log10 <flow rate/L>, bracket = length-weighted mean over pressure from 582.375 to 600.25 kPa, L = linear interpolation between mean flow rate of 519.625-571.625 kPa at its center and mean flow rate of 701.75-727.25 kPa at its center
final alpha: 0.25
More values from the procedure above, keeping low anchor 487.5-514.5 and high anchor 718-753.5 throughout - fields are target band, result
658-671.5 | 0.04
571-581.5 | 0.08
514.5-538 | 0.04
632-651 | 0.06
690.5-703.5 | 0.08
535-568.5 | 0.01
